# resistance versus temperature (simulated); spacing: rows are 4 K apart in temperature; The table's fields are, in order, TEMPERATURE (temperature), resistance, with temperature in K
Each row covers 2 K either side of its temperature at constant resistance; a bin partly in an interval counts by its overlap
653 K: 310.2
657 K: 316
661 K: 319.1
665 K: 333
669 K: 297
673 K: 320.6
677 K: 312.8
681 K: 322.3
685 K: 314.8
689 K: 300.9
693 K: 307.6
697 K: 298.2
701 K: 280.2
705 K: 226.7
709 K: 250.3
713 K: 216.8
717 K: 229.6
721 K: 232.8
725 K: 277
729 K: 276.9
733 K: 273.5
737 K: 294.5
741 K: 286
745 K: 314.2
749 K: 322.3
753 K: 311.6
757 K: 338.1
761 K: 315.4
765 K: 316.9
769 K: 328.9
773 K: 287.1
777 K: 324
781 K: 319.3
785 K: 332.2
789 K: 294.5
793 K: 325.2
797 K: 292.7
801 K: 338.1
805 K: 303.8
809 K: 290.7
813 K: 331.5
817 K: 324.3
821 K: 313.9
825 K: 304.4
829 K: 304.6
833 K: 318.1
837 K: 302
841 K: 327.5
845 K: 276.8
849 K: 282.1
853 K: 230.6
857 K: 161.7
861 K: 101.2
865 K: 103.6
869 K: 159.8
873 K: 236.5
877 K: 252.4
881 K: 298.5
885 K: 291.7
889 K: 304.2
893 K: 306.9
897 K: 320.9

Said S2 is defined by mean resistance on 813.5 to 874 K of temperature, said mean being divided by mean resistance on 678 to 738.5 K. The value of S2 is 0.9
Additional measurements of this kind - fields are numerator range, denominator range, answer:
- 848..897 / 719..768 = 0.77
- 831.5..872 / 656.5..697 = 0.72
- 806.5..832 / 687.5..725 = 1.20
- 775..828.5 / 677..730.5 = 1.15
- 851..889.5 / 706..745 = 0.80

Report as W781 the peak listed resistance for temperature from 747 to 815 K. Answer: 338.1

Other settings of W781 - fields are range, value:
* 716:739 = 294.5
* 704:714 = 250.3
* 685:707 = 314.8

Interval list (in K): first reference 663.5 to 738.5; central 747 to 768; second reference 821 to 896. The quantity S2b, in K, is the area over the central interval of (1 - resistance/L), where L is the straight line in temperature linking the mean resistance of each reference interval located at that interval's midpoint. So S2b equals -3.7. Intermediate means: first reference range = 282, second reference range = 256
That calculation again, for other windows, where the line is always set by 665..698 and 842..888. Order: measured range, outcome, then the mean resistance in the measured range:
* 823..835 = -3.5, 309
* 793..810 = -3.8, 309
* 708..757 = 1.4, 277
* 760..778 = -3.0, 314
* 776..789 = -2.9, 321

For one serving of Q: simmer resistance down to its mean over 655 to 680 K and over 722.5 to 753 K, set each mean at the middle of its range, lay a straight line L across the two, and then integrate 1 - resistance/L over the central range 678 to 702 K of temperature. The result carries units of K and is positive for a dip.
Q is 0.3 K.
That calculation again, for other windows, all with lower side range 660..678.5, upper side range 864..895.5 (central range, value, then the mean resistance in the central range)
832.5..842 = -1.8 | 314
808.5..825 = -2.8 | 316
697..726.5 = 5.4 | 248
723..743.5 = 1.0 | 282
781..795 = -1.9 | 318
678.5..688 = -0.1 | 316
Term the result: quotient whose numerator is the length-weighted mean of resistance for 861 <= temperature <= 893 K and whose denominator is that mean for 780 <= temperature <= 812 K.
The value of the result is 0.74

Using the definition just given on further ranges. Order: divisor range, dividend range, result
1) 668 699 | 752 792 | 1.02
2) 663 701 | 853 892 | 0.69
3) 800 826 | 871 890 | 0.87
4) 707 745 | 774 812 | 1.19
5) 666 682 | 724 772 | 0.97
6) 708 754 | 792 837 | 1.14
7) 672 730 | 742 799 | 1.14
